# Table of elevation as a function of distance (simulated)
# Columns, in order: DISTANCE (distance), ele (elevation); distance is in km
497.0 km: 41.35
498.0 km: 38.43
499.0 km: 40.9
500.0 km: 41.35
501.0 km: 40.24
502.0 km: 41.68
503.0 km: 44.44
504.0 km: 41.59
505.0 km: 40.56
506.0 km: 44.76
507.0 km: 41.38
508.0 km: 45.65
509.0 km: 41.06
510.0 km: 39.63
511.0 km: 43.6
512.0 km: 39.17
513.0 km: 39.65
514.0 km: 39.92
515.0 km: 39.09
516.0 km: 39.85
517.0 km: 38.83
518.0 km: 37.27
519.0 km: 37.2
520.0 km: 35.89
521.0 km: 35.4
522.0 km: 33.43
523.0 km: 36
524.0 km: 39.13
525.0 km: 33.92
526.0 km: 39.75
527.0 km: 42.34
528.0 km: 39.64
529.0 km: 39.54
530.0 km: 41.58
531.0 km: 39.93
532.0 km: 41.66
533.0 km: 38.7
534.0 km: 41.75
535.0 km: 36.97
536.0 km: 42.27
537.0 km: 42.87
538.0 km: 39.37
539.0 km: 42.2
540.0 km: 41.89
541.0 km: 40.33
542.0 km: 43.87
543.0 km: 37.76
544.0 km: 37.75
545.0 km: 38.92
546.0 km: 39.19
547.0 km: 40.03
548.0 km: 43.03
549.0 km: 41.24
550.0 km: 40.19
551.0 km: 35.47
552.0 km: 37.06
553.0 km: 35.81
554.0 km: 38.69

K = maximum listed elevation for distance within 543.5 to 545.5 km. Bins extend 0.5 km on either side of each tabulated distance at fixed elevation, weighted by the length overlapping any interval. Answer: 38.92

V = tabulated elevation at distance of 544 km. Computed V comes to 37.75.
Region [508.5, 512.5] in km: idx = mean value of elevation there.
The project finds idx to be 40.9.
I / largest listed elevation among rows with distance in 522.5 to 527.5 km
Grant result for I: 42.34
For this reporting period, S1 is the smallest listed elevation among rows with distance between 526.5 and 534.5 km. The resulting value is 38.7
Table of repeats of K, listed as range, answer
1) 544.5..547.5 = 40.03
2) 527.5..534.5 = 41.75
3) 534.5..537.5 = 42.87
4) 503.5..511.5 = 45.65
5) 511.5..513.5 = 39.65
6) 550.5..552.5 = 37.06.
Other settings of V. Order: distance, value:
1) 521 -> 35.4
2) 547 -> 40.03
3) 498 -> 38.43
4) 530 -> 41.58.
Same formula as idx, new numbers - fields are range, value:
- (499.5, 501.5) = 40.8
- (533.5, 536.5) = 40.3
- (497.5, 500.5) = 40.2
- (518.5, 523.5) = 35.6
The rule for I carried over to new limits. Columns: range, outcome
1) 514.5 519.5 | 39.85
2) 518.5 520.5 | 37.2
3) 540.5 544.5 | 43.87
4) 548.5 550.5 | 41.24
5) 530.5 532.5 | 41.66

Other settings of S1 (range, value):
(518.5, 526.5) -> 33.43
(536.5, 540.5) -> 39.37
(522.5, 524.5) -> 36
